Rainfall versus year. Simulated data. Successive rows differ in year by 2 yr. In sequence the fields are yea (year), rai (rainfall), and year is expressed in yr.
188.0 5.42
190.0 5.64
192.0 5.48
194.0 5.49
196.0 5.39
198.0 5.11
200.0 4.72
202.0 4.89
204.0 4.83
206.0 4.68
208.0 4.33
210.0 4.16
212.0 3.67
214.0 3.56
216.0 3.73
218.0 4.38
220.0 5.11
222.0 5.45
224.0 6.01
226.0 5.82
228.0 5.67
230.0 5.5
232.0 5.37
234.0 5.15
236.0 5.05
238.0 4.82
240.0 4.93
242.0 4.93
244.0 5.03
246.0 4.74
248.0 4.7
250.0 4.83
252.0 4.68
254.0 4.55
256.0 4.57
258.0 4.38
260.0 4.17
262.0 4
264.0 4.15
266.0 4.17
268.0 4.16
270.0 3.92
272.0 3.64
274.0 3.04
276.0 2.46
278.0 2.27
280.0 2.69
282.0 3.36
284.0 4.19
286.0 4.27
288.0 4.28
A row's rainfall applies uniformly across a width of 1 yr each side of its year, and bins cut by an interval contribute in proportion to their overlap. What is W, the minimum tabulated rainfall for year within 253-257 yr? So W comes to 4.55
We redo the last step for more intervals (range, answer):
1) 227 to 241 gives 4.82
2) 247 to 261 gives 4.17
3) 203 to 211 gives 4.16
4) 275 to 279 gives 2.27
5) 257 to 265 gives 4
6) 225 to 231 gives 5.5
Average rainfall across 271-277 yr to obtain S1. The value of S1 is 3.05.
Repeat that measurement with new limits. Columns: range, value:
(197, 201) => 4.92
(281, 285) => 3.78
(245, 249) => 4.72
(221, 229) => 5.74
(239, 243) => 4.93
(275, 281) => 2.47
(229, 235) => 5.34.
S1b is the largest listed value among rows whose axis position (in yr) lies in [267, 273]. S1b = 4.16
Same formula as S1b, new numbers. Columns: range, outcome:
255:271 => 4.57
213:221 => 5.11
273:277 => 3.04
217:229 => 6.01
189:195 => 5.64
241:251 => 5.03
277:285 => 4.19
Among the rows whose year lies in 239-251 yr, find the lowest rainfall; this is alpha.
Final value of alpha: 4.7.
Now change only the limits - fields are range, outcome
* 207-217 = 3.56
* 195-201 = 4.72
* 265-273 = 3.64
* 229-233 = 5.37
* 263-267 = 4.15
